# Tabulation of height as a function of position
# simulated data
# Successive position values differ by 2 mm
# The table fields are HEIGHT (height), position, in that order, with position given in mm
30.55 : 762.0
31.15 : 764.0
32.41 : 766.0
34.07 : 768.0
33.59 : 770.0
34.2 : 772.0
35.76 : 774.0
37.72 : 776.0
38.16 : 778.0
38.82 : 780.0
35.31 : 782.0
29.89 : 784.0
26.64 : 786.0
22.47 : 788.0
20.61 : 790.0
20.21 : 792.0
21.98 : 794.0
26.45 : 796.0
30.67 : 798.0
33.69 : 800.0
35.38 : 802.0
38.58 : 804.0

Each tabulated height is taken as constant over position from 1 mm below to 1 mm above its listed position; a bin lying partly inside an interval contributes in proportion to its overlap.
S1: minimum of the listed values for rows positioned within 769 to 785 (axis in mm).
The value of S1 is 29.89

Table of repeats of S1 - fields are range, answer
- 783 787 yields 26.64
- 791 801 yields 20.21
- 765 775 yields 32.41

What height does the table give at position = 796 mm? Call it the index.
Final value 26.45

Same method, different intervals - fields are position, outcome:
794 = 21.98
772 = 34.2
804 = 38.58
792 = 20.21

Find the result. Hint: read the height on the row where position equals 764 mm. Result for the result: 31.15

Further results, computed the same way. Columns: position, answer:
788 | 22.47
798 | 30.67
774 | 35.76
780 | 38.82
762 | 30.55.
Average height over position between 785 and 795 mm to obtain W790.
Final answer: 22.4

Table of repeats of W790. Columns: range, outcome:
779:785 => 34.7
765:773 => 33.6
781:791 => 27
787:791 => 21.5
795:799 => 28.6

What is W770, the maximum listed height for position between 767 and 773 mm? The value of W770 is 34.2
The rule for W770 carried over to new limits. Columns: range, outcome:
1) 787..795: 22.47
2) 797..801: 33.69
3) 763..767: 32.41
